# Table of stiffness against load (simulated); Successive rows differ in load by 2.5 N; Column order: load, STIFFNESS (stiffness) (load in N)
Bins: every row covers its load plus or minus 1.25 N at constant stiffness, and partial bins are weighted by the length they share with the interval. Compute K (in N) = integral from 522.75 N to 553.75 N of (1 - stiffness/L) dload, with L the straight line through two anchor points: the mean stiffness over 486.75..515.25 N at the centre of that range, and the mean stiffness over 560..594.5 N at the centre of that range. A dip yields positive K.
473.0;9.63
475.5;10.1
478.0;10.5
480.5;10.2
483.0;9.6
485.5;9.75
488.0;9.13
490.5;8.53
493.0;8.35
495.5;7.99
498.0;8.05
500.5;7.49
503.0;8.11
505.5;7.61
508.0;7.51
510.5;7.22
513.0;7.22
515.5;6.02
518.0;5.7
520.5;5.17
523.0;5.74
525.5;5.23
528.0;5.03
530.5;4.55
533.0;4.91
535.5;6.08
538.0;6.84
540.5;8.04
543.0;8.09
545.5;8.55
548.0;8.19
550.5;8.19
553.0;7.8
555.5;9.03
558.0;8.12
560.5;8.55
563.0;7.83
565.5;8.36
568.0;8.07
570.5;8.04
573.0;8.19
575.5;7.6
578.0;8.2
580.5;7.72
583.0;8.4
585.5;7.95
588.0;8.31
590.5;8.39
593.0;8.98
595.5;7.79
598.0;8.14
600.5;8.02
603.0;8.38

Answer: 5.0 N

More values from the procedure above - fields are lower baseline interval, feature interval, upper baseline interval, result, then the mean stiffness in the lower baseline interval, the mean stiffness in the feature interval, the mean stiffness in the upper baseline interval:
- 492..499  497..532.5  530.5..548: 5.7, 8.12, 6.43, 6.98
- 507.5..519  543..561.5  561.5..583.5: -1.8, 6.71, 8.33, 8.04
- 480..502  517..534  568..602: 6.6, 8.73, 5.19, 8.13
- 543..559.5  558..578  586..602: 0.4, 8.3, 8.1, 8.26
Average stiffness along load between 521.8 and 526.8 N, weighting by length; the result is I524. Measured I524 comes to 5.48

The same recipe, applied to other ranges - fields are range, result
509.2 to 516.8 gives 6.82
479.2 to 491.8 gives 9.44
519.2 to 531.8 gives 5.15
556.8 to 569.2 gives 8.19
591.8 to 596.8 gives 8.38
